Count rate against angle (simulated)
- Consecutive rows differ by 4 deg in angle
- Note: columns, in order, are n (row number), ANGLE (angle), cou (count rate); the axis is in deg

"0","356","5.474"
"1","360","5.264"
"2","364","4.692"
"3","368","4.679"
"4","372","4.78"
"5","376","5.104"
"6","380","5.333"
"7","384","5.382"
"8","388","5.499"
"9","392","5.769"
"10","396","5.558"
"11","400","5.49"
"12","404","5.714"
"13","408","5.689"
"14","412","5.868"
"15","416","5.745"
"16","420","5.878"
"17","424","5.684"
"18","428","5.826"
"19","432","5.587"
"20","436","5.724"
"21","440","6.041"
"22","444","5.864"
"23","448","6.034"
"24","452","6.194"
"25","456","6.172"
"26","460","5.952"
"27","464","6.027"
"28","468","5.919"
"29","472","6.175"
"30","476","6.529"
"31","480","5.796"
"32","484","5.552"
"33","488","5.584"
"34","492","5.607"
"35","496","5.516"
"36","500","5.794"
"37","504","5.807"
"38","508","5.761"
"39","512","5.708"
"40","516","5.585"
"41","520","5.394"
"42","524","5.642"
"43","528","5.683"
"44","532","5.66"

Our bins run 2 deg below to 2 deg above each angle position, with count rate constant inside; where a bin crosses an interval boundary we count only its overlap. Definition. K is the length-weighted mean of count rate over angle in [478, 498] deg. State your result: 5.61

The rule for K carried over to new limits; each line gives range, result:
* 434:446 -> 5.88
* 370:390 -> 5.22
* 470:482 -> 6.17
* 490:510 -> 5.7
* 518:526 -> 5.52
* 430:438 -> 5.66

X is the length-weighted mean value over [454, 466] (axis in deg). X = 6.05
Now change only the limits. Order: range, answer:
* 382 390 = 5.44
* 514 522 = 5.49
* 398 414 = 5.69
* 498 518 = 5.73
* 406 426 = 5.77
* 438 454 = 6.03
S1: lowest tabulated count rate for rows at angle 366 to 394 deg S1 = 4.679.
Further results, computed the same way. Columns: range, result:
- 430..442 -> 5.587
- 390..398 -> 5.558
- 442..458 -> 5.864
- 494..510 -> 5.516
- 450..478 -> 5.919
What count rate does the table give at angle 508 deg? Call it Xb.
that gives 5.761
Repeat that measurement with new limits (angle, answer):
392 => 5.769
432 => 5.587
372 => 4.78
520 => 5.394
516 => 5.585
